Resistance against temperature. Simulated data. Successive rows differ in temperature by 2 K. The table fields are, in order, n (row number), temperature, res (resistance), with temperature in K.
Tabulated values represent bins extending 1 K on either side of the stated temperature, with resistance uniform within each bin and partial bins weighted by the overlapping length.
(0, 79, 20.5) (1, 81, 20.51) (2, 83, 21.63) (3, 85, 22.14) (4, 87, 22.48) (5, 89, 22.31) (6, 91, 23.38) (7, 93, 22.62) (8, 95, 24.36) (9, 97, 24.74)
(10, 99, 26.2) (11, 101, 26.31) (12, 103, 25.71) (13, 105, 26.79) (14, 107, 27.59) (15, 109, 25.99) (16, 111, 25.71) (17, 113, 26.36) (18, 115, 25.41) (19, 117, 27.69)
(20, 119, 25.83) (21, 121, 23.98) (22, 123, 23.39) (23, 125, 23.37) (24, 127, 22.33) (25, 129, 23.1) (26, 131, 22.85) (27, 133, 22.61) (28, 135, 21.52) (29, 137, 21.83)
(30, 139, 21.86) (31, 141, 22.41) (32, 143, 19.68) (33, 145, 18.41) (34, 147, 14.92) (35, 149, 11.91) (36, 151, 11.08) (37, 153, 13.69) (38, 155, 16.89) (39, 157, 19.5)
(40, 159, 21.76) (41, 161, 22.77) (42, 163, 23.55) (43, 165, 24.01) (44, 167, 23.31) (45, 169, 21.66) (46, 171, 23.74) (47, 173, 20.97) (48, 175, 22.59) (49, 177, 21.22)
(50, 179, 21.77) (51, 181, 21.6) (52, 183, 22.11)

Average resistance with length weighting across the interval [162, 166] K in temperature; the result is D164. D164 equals 23.8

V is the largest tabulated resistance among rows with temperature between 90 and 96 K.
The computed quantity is 24.36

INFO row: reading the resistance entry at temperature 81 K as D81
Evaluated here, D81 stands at 20.51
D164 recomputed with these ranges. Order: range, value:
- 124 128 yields 22.9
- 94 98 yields 24.5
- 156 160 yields 20.6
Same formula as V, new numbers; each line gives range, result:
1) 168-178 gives 23.74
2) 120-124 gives 23.98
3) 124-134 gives 23.37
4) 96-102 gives 26.31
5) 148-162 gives 22.77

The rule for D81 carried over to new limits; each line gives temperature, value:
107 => 27.59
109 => 25.99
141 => 22.41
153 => 13.69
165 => 24.01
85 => 22.14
